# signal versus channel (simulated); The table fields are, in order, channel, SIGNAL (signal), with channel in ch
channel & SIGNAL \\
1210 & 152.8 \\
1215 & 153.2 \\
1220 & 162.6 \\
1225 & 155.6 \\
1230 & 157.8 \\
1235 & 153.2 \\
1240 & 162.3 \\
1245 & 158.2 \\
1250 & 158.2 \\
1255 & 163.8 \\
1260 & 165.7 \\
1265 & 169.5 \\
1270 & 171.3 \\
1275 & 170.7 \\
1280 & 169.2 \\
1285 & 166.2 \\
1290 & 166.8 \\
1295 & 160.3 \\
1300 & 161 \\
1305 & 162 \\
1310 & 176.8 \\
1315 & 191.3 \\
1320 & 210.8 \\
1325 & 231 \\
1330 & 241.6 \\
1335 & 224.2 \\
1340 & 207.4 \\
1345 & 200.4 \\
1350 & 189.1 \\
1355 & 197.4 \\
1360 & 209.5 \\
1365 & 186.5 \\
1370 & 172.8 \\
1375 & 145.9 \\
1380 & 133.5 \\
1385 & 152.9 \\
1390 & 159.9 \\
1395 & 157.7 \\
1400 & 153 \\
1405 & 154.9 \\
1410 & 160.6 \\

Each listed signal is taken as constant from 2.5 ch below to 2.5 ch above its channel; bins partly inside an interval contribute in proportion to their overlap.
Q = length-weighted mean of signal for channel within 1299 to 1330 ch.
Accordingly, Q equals 194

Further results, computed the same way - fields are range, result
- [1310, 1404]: 186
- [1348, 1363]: 199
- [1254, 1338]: 183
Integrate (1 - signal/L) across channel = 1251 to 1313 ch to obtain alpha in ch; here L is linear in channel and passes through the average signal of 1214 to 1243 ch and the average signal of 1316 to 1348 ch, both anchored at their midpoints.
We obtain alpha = 7.0 ch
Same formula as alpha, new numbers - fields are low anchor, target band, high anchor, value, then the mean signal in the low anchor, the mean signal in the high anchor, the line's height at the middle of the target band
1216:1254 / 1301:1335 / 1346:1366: -3.1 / 158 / 197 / 185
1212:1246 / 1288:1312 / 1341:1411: -0.2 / 157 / 171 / 164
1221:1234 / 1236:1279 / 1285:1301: -1.3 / 157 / 163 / 160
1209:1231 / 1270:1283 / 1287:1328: 0.3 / 157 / 183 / 174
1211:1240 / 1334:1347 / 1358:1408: -3.9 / 157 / 162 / 161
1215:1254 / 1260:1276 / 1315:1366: 0.4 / 158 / 210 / 174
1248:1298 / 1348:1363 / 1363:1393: -3.6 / 166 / 158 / 160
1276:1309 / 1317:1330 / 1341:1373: -3.3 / 165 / 193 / 178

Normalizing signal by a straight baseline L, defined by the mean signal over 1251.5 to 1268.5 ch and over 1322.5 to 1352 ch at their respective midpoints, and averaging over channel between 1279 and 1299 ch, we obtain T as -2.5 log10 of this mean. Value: 0.12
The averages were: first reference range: 166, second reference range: 216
